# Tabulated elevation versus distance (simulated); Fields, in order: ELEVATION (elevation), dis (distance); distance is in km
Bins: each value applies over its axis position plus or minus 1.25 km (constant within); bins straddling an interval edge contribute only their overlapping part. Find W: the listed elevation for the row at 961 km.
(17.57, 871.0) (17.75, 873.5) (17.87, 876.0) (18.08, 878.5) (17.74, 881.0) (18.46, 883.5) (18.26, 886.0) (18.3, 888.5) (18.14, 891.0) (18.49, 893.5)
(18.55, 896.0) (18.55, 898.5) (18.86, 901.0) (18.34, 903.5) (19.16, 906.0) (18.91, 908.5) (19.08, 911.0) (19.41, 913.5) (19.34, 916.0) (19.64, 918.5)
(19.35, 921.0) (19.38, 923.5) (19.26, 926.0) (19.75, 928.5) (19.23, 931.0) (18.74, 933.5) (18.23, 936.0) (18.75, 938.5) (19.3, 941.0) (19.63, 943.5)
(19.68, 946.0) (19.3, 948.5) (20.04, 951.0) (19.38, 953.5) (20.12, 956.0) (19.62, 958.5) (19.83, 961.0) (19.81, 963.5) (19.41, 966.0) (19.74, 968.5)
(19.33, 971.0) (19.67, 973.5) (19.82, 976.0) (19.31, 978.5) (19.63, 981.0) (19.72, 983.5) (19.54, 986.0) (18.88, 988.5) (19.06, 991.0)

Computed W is 19.83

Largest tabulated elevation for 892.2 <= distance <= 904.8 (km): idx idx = 18.86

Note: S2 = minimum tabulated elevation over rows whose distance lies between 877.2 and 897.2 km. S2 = 17.74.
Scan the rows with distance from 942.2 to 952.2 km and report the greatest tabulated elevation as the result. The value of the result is 20.04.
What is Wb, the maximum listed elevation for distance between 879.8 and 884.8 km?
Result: 18.46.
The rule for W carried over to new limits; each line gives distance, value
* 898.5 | 18.55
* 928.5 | 19.75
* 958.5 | 19.62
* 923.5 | 19.38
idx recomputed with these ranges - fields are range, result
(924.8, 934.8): 19.75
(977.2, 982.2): 19.63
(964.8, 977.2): 19.82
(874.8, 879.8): 18.08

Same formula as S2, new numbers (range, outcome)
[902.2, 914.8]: 18.34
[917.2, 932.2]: 19.23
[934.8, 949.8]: 18.23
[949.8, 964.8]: 19.38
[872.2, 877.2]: 17.75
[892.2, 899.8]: 18.49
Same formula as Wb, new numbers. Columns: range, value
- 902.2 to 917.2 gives 19.41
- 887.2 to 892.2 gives 18.3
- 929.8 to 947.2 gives 19.68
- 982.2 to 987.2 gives 19.72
